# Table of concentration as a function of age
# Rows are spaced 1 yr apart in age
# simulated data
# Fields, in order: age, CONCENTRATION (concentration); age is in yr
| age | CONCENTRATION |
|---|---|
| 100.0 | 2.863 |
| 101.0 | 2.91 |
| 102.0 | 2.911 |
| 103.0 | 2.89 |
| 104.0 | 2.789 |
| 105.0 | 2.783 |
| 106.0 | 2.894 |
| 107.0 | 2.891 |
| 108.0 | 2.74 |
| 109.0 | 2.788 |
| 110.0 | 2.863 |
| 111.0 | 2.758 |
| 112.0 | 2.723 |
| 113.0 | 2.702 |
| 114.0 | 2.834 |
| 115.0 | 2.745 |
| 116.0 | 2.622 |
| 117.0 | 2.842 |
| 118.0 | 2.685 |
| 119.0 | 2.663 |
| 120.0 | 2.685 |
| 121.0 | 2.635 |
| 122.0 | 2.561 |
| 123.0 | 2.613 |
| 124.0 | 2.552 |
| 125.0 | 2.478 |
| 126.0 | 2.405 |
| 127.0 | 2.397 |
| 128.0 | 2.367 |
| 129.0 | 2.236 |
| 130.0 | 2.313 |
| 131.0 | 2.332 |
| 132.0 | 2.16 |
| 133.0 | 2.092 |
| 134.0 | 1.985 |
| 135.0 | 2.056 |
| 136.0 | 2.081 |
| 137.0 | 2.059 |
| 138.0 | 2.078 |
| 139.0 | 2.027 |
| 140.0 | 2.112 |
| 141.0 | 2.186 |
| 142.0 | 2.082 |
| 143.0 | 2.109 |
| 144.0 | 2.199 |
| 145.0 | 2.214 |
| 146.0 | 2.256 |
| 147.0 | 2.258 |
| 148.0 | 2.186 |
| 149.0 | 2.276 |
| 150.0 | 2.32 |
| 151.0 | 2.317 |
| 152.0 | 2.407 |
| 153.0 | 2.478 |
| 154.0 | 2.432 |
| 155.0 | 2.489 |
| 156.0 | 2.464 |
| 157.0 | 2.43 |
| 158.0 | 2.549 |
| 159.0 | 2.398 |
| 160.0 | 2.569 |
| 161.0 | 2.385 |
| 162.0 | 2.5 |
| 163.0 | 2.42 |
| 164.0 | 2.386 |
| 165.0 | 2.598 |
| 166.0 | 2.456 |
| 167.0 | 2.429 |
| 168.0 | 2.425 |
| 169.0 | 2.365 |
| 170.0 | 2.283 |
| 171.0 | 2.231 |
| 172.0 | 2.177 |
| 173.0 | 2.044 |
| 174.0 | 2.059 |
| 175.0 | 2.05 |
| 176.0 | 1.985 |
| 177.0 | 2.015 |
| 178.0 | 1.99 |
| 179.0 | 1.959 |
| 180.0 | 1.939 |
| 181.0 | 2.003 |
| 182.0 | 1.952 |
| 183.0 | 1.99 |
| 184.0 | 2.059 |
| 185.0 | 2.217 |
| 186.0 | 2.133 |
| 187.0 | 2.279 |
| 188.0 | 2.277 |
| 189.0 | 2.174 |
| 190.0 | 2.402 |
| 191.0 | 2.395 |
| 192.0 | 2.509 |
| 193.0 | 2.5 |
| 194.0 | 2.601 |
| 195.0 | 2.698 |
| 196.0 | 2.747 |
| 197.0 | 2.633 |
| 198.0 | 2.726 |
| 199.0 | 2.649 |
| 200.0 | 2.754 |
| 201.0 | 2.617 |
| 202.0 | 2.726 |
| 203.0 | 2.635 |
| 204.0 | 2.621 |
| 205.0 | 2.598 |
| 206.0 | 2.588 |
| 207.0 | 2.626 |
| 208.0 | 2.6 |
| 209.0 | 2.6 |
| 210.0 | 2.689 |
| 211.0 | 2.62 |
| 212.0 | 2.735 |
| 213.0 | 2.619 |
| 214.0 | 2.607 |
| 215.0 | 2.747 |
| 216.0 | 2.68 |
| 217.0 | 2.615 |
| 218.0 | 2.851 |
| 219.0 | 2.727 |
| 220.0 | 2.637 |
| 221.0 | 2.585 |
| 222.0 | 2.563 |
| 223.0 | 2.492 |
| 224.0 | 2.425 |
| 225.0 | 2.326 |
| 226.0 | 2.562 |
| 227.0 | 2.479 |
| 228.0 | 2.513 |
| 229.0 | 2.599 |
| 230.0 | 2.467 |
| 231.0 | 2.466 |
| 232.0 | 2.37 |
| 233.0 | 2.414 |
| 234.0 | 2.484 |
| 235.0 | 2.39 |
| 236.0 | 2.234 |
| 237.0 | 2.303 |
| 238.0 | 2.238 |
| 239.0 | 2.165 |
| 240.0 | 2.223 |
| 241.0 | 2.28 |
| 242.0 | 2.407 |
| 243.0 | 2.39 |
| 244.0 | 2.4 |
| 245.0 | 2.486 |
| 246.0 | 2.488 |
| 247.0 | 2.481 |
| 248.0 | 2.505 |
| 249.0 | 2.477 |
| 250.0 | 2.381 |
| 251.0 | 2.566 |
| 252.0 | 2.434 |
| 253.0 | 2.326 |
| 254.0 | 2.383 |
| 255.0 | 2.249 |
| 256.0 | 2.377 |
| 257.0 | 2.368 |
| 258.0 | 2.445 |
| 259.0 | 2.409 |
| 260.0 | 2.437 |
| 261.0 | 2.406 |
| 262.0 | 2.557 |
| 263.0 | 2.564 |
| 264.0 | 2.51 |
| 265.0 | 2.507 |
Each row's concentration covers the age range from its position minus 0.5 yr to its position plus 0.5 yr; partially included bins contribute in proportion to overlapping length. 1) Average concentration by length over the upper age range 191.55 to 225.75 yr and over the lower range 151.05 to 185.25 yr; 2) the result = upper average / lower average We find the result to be 1.2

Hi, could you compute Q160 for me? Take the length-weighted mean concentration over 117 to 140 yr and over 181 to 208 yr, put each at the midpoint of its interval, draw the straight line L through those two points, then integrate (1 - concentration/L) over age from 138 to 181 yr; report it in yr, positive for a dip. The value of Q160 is 2.3 yr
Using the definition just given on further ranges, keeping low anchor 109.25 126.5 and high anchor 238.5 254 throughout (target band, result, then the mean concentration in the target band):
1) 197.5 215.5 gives -1.23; 2.65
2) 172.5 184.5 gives 2.54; 2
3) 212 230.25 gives -1.01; 2.59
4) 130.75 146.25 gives 2.98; 2.12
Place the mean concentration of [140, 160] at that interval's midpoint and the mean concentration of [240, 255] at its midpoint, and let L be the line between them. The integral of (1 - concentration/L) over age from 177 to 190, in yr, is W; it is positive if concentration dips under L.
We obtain 1.4 yr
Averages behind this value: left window 2.32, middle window 2.09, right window 2.42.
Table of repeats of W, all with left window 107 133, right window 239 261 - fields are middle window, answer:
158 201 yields 3.0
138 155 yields 2.0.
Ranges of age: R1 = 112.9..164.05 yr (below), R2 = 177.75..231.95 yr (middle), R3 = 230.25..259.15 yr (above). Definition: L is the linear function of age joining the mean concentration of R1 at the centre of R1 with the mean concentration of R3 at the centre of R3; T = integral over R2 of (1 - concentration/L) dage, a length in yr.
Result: -2.4 yr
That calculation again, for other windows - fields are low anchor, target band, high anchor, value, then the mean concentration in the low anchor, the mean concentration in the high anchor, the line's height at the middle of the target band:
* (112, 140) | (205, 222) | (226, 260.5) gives -1.75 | 2.42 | 2.4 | 2.41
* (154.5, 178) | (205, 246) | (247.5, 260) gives -2.11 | 2.33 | 2.41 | 2.38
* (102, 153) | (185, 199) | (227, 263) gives -0.22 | 2.45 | 2.41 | 2.43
